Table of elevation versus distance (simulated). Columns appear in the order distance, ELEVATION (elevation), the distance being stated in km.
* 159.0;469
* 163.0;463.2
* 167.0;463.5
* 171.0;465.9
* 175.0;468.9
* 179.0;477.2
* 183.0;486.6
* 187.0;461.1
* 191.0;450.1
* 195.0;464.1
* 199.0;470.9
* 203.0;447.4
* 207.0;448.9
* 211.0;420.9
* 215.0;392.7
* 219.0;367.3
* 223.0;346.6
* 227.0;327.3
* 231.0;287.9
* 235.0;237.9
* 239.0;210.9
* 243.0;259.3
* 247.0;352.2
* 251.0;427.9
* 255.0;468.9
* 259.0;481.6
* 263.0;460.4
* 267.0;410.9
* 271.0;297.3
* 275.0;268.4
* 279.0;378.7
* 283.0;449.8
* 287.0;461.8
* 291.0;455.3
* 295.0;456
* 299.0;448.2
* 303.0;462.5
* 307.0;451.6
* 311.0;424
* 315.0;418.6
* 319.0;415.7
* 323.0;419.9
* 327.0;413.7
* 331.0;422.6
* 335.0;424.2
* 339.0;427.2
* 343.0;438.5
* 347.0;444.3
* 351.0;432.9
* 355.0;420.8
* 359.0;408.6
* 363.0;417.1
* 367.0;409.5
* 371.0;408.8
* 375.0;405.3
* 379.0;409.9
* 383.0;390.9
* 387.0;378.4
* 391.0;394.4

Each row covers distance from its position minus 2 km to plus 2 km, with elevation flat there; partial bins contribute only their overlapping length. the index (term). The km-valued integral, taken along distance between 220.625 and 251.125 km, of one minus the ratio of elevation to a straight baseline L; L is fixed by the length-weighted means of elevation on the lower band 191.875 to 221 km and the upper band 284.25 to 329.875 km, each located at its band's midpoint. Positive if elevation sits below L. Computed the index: 9.4 km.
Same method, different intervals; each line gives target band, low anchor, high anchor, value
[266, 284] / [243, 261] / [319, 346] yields 2.7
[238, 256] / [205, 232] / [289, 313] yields 2.5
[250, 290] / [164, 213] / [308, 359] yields 2.7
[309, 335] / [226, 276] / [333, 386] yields -1.7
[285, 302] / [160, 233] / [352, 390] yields -1.6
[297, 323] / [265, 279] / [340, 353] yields -3.3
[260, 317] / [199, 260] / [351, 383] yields -4.8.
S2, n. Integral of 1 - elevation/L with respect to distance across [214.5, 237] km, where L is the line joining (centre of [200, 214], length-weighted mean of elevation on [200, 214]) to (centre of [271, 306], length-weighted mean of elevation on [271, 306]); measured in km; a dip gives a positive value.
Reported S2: 5.8 km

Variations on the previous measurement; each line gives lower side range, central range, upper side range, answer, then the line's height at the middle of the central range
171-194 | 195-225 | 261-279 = 1.29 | 435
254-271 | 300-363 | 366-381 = -1.43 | 419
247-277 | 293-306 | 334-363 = -1.39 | 411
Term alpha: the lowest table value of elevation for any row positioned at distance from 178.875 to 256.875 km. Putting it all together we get 210.9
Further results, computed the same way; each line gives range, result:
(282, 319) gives 415.7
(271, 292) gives 268.4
